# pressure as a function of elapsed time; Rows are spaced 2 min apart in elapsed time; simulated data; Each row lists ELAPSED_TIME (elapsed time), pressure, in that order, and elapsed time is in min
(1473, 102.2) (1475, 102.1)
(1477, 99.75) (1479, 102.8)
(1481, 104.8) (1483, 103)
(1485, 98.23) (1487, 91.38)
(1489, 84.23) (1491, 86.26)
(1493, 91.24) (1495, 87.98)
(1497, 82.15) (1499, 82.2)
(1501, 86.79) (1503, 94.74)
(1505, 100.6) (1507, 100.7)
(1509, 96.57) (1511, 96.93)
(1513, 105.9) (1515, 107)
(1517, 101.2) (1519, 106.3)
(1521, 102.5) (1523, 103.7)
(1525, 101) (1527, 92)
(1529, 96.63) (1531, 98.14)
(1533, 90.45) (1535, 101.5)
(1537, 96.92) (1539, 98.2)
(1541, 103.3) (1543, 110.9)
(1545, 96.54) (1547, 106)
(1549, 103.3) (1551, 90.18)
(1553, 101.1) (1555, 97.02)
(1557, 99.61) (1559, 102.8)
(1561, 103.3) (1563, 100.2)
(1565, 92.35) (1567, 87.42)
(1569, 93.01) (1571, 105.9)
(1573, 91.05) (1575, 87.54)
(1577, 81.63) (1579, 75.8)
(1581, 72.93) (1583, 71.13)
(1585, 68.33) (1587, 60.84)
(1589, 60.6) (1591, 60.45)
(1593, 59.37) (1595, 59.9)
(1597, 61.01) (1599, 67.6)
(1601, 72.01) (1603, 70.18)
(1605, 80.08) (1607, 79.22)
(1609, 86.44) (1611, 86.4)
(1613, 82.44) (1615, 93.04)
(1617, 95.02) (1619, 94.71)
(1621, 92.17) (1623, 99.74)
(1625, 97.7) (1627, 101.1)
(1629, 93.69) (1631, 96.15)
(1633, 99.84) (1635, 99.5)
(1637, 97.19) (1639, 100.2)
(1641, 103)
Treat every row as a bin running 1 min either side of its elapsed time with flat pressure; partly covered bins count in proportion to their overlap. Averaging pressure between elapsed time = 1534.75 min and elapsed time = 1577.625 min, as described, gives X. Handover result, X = 97.8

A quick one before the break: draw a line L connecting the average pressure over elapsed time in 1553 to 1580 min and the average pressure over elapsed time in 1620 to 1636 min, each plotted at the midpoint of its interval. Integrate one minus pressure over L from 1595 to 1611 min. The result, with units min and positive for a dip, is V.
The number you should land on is 3.7 min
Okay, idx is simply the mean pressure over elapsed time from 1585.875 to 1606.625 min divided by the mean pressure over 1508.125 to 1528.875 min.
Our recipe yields 0.6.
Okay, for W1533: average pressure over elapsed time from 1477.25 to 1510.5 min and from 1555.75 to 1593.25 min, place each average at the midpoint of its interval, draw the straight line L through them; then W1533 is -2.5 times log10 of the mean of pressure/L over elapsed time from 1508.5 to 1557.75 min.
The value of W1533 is -0.13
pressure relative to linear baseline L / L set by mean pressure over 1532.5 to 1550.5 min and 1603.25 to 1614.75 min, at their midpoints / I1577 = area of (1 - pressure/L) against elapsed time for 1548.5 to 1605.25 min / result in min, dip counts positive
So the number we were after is 6.2 min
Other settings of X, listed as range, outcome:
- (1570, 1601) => 72.3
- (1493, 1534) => 96.5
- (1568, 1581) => 87.9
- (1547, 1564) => 100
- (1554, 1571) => 97.5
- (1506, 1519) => 102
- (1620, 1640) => 97.7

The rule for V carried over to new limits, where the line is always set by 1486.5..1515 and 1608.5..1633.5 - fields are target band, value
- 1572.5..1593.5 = 4.89 min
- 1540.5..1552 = -1.07 min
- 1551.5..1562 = -0.81 min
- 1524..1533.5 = -0.32 min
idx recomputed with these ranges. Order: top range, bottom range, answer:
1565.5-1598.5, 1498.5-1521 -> 0.76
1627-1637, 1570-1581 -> 1.12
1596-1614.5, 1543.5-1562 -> 0.76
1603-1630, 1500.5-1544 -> 0.90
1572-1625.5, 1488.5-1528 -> 0.81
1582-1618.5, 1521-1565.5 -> 0.74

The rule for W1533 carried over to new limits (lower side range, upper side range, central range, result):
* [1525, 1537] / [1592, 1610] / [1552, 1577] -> -0.146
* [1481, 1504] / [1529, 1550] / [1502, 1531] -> -0.054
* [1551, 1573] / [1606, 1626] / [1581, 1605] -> 0.385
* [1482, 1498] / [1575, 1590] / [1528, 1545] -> -0.224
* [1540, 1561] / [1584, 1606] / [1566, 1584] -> -0.045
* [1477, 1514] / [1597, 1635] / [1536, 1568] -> -0.091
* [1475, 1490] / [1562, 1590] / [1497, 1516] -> -0.025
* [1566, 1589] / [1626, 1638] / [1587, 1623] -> 0.170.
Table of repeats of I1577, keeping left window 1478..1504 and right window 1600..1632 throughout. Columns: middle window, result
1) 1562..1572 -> -0.6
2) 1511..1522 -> -1.5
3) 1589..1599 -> 3.2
